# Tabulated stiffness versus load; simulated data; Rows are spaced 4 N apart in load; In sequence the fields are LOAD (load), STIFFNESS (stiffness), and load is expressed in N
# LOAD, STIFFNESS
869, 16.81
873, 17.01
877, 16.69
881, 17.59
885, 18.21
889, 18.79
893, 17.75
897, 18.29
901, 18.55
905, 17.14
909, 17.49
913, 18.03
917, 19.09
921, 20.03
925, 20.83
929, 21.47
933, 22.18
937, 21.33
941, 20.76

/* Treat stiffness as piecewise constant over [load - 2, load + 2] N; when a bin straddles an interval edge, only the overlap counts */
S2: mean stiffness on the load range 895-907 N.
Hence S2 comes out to 18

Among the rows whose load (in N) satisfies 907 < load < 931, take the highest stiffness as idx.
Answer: 21.47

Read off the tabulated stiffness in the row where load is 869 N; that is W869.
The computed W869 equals 16.81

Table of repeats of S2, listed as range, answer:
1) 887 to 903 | 18.3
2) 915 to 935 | 20.7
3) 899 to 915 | 17.8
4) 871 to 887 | 17.4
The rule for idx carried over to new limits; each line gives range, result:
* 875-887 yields 18.21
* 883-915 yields 18.79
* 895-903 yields 18.55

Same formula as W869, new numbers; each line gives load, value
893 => 17.75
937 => 21.33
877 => 16.69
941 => 20.76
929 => 21.47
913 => 18.03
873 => 17.01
